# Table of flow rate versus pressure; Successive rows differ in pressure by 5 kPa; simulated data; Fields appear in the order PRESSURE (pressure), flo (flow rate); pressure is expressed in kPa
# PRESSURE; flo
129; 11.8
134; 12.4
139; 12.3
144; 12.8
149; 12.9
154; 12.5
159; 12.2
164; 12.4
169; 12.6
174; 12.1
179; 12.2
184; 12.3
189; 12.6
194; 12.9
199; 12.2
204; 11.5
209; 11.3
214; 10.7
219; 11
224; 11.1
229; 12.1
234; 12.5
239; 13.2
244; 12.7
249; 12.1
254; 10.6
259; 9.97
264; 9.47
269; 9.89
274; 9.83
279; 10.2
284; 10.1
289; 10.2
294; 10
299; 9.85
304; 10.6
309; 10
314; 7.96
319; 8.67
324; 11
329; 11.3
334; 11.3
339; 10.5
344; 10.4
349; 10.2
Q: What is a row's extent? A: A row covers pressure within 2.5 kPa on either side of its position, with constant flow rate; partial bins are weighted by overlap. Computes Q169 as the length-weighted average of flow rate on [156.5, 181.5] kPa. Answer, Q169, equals 12.3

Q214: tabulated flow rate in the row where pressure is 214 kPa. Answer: 10.7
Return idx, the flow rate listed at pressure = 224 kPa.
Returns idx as 11.1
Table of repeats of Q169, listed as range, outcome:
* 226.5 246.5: 12.6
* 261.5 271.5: 9.68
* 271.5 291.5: 10.1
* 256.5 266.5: 9.72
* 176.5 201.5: 12.4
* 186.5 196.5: 12.8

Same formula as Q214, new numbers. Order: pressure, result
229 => 12.1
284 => 10.1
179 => 12.2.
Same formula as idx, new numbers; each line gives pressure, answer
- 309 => 10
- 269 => 9.89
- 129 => 11.8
